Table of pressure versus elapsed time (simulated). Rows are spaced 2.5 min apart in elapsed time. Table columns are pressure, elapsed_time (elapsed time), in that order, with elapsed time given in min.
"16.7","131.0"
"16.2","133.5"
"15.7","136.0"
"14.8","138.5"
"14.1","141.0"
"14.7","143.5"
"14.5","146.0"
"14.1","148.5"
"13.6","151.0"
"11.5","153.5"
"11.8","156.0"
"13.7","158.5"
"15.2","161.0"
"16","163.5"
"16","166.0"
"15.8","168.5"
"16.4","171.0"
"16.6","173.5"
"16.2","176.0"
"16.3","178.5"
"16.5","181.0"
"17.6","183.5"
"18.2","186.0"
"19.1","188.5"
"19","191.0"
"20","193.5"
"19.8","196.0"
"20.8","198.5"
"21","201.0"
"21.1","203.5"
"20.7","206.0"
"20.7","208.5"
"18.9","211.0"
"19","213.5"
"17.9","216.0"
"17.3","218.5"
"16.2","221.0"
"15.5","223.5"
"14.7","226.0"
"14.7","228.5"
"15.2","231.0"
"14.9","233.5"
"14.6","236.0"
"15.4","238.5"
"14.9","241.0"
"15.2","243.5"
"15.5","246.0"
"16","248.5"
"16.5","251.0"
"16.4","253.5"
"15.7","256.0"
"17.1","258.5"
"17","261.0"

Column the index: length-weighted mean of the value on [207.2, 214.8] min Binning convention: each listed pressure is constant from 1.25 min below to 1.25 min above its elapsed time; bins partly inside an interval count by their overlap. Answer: 19.5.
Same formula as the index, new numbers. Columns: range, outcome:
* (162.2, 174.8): 16.2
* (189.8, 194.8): 19.5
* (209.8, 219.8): 18.3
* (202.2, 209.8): 20.8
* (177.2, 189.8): 17.5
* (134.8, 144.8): 14.8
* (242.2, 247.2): 15.3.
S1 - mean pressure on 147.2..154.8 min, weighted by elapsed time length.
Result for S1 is 13.1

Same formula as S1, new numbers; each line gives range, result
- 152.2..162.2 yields 13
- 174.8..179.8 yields 16.3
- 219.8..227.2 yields 15.5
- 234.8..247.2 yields 15.1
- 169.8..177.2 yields 16.4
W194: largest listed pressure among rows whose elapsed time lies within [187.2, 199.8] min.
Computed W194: 20.8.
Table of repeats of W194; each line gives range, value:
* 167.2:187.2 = 18.2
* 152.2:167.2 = 16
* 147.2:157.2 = 14.1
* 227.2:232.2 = 15.2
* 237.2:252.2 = 16.5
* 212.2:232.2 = 19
